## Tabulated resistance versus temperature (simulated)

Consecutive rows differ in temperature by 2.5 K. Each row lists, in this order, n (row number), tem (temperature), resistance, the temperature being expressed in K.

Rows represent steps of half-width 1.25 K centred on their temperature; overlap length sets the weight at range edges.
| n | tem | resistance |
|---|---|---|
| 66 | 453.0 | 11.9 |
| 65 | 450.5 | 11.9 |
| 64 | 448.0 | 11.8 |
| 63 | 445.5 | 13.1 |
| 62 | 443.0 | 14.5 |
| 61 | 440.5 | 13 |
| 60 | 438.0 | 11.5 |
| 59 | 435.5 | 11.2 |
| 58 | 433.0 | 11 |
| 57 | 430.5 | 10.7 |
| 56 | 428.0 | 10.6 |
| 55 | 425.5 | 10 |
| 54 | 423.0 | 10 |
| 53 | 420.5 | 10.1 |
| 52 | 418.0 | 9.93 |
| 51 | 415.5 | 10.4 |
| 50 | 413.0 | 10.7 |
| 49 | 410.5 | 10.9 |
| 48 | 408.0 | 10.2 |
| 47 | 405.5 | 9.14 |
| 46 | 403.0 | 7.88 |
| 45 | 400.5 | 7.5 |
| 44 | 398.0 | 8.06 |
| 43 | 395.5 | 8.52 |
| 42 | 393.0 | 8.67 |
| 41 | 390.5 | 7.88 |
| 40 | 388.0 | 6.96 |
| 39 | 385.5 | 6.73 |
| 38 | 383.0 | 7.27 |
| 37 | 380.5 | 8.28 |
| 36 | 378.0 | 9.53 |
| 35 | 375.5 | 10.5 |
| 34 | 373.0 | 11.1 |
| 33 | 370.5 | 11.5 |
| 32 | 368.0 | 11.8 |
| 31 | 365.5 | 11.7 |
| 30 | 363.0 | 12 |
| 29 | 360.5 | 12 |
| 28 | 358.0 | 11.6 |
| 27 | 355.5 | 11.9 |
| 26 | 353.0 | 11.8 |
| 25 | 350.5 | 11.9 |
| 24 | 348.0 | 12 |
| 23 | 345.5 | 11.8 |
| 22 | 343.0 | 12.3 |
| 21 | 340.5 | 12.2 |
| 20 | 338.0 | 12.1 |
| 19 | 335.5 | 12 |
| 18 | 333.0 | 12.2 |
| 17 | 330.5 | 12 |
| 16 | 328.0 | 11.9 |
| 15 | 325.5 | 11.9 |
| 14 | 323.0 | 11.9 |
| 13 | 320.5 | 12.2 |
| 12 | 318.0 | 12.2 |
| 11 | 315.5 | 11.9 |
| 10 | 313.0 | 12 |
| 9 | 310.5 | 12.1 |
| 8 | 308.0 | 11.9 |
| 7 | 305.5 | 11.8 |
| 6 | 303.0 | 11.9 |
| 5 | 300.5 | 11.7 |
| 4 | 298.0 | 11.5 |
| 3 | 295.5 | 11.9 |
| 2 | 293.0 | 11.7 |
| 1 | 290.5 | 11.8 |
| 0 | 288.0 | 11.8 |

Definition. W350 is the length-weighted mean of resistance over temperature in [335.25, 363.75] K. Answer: 12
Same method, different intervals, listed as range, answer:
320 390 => 11.1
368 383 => 10.1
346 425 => 9.97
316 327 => 12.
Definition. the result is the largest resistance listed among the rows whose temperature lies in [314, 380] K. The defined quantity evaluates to 12.3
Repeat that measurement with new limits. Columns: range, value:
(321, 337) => 12.2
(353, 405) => 12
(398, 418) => 10.9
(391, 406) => 9.14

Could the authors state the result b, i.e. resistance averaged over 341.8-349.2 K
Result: 12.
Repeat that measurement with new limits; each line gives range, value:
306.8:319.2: 12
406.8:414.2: 10.6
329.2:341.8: 12.1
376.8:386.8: 7.94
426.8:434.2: 10.8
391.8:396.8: 8.59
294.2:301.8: 11.7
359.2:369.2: 11.9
